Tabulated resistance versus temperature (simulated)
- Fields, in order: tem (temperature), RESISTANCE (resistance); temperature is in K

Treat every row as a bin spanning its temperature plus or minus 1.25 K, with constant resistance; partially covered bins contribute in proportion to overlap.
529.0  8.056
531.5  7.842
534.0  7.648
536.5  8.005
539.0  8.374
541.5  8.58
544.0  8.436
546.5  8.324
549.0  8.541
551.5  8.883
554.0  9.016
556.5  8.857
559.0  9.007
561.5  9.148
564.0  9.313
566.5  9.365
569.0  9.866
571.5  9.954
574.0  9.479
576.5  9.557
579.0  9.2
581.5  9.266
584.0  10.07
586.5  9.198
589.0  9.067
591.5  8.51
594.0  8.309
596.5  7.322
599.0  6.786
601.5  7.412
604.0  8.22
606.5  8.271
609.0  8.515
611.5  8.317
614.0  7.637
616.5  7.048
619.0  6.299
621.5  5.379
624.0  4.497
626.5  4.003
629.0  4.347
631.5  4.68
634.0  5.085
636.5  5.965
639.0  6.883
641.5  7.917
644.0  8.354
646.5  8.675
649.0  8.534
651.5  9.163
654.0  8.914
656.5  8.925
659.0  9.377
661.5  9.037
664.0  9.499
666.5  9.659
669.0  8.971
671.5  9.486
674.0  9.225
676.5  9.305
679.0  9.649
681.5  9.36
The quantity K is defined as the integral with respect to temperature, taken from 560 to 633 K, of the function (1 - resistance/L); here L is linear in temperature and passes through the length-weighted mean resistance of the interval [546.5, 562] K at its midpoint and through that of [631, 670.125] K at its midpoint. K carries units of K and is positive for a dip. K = 5.8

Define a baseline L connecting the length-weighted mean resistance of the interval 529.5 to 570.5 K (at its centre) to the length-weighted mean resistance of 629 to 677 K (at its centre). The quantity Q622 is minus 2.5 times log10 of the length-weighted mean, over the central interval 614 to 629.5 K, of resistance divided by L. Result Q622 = 0.45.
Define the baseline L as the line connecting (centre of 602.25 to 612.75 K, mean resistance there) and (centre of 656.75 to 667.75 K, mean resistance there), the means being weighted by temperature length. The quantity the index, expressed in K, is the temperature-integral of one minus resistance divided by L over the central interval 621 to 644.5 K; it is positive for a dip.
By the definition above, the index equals 8.5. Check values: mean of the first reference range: 8.29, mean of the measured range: 5.64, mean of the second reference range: 9.35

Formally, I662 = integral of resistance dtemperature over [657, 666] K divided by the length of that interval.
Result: 9.3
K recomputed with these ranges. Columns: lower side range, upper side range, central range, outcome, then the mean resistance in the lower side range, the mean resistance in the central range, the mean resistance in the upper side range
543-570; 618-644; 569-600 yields -4.86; 8.97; 8.95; 5.63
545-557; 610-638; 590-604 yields -1.78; 8.71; 7.74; 5.79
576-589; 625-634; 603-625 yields -3.63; 9.41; 7.15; 4.45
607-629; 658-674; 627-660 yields 2.87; 6.4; 7.35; 9.33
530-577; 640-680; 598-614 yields 1.82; 8.84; 7.92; 9.03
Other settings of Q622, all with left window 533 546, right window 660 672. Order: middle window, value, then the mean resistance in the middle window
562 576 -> -0.13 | 9.57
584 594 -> -0.04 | 8.99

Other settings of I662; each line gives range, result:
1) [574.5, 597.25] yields 9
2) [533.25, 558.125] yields 8.49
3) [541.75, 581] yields 9.12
